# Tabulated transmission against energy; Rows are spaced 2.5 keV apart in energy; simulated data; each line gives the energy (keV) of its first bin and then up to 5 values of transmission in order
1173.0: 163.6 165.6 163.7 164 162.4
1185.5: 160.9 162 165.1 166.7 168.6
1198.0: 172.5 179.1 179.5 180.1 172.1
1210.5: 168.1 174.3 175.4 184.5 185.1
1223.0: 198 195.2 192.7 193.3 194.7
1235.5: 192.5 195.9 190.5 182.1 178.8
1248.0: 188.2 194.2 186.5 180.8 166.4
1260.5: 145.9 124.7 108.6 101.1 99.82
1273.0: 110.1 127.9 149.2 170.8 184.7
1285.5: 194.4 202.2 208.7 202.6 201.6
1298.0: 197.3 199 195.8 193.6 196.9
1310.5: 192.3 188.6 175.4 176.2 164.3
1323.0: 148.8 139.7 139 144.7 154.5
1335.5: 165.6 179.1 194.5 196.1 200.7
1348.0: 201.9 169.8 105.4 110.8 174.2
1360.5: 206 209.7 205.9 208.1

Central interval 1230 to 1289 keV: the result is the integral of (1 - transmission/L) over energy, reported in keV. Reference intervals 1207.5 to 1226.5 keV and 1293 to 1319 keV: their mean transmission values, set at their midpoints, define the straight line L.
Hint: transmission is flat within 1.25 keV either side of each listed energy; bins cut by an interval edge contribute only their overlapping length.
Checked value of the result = 7.0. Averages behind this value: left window 182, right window 192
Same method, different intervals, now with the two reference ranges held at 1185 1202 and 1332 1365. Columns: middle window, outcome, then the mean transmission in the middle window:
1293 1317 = -2.81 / 194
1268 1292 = 1.97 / 158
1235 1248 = -1.31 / 188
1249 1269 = 2.23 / 152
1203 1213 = -0.32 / 174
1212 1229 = -1.70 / 187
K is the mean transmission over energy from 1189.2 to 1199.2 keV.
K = 168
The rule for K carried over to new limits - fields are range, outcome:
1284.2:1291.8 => 202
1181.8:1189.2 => 162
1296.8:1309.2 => 197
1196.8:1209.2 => 177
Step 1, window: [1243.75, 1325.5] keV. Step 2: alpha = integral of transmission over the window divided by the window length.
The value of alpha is 170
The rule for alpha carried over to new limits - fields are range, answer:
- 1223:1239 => 194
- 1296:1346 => 177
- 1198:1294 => 173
